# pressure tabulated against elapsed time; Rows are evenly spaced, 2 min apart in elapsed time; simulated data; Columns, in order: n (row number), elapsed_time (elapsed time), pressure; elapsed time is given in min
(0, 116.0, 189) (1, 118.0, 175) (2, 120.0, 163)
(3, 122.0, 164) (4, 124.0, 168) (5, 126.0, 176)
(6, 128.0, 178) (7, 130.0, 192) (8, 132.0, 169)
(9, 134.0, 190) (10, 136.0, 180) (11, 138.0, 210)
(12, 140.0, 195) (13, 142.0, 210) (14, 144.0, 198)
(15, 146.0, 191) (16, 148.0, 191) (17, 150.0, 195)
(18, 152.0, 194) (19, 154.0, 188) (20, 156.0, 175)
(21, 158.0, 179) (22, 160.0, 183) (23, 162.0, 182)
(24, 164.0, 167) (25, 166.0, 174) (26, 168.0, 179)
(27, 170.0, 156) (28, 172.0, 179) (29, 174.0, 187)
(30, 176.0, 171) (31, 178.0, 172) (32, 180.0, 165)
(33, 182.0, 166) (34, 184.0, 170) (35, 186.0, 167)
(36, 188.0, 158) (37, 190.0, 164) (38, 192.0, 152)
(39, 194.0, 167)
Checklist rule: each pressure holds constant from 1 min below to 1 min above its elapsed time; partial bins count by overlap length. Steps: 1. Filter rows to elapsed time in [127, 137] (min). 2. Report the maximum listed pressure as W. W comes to 192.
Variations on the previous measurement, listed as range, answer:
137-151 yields 210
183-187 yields 170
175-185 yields 172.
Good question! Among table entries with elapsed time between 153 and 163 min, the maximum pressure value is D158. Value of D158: 188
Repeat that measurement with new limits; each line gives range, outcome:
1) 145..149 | 191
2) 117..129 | 178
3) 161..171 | 182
